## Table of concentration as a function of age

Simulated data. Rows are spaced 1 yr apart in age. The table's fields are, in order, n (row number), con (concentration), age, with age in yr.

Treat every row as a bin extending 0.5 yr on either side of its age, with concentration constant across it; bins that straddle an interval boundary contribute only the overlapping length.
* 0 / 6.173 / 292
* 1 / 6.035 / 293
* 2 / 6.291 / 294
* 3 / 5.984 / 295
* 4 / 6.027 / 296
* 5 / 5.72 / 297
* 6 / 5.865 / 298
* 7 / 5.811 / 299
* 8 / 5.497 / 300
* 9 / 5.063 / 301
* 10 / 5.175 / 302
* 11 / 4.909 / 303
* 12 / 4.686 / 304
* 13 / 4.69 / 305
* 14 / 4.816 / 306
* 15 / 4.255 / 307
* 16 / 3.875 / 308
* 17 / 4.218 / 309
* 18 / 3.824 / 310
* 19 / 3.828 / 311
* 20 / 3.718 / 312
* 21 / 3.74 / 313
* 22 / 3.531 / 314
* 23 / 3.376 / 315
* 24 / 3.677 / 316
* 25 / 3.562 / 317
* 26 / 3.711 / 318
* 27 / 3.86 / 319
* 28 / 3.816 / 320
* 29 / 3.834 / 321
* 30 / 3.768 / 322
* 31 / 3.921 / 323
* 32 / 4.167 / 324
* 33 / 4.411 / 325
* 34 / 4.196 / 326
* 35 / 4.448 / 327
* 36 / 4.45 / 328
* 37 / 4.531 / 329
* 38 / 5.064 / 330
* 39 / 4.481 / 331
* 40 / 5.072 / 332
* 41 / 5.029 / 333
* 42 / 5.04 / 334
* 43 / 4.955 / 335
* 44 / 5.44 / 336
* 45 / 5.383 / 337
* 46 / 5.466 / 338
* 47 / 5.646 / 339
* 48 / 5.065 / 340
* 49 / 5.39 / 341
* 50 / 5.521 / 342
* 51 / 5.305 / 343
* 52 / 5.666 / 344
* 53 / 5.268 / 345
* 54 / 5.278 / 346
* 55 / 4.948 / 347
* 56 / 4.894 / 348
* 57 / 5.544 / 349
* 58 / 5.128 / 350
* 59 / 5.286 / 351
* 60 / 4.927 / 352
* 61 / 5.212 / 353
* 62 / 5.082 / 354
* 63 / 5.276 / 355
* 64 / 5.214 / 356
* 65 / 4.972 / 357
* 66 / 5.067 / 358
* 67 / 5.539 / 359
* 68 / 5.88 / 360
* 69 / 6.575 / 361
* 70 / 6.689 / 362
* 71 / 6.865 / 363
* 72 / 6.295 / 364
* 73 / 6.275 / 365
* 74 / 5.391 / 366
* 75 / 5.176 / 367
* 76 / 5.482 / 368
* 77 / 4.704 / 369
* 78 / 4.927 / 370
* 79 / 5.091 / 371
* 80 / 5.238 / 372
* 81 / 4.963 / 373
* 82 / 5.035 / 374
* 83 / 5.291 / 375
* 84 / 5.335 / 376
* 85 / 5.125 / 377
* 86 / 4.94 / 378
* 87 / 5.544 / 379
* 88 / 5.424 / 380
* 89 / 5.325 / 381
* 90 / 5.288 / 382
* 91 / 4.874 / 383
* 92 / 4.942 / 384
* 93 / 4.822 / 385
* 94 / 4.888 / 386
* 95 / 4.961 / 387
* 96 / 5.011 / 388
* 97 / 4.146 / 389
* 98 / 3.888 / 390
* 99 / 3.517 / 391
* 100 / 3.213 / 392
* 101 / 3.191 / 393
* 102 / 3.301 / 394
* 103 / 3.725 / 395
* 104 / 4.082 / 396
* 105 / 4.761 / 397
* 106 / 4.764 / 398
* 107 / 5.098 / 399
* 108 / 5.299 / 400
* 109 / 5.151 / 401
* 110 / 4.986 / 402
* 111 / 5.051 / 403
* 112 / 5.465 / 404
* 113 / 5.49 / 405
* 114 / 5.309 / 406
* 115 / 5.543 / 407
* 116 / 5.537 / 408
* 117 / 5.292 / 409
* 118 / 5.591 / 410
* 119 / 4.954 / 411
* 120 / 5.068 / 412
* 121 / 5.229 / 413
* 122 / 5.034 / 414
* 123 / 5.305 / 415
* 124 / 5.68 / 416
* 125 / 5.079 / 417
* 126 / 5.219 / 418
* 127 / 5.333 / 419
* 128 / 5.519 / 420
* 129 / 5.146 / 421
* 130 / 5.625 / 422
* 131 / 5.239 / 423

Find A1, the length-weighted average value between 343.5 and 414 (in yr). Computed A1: 5.1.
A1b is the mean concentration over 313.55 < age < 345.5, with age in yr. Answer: 4.6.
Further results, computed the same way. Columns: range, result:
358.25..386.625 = 5.42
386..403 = 4.36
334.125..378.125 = 5.38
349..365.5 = 5.64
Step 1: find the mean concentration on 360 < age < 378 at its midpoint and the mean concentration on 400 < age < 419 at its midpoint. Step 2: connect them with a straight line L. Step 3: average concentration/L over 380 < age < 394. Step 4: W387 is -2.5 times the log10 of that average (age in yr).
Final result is 0.21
